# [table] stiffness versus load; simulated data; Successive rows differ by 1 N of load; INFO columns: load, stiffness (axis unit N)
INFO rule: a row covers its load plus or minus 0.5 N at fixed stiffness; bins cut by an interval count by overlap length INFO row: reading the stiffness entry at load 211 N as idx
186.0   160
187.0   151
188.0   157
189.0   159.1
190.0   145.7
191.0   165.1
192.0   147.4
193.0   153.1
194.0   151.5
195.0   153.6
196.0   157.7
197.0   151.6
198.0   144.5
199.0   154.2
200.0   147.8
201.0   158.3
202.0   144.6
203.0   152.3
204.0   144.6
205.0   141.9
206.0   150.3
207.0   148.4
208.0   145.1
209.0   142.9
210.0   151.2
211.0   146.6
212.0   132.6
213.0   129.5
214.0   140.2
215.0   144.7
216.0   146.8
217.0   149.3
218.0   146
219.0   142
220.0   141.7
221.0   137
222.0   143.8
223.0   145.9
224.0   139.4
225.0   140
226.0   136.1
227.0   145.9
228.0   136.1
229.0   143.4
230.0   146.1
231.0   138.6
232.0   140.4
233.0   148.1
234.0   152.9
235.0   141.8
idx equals 146.6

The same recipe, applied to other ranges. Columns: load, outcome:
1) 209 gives 142.9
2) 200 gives 147.8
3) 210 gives 151.2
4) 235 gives 141.8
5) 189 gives 159.1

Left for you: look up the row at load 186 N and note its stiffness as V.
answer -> 160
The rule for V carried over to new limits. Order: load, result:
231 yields 138.6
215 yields 144.7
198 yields 144.5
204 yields 144.6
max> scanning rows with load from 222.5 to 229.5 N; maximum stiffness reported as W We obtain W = 145.9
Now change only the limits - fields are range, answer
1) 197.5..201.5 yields 158.3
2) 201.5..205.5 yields 152.3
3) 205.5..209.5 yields 150.3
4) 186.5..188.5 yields 157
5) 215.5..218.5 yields 149.3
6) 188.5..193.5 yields 165.1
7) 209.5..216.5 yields 151.2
